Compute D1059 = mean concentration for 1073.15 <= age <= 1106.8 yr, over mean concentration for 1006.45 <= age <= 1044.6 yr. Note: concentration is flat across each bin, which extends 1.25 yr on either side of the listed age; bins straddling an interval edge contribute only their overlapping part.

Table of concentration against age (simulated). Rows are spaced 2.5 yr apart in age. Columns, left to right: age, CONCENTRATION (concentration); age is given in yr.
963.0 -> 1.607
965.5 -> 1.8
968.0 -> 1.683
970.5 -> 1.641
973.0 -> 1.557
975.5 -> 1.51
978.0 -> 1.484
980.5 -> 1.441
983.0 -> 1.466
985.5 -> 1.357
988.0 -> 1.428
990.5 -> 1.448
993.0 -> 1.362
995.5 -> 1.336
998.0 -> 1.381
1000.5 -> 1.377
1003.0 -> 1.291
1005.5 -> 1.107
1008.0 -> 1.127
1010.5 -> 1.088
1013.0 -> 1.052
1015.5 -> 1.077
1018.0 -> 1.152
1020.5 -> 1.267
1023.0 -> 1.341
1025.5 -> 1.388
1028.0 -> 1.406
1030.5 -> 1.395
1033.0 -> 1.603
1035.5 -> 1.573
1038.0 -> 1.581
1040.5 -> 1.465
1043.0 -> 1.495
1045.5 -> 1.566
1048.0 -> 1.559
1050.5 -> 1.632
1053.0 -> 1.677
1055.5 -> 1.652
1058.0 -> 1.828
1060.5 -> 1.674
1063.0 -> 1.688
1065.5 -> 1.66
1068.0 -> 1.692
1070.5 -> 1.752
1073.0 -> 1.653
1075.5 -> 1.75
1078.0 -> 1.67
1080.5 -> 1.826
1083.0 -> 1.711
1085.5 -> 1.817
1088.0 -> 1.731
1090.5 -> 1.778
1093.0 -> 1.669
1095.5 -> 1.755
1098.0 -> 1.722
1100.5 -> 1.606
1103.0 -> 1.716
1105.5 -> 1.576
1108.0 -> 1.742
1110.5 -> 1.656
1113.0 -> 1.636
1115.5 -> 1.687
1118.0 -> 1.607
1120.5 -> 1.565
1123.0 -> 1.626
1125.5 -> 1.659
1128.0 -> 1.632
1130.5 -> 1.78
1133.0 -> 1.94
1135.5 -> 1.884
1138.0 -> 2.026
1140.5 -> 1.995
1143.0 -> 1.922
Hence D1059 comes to 1.29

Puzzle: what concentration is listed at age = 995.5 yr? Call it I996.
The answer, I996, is 1.336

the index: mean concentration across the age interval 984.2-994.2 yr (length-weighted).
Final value 1.4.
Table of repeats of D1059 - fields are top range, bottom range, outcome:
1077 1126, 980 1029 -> 1.31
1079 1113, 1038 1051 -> 1.11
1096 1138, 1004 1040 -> 1.31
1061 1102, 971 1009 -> 1.24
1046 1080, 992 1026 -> 1.36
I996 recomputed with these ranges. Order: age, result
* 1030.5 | 1.395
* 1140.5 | 1.995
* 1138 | 2.026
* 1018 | 1.152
